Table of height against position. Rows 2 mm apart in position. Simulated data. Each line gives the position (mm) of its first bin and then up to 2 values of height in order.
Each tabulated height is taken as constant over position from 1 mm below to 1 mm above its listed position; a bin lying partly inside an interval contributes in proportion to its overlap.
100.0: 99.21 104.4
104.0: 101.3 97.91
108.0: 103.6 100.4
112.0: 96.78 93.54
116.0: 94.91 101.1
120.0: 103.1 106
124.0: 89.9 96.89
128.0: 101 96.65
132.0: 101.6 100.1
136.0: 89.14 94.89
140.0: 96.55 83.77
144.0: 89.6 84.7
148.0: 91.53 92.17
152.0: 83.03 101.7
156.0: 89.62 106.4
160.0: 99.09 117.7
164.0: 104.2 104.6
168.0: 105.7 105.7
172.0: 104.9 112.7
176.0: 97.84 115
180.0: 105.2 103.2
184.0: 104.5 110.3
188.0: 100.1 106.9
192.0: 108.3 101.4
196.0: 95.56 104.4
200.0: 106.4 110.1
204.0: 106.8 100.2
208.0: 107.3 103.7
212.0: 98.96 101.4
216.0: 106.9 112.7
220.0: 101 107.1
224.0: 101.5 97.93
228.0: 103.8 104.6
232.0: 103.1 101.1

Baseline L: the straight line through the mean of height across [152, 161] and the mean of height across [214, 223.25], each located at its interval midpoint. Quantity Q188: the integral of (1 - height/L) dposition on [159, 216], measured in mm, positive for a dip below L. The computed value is -1.9 mm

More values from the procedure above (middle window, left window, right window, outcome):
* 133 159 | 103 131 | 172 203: 2.3 mm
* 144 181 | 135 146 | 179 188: -1.1 mm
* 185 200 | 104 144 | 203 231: -0.3 mm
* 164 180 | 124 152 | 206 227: -1.4 mm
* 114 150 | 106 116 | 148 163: 1.1 mm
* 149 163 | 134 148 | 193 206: -0.7 mm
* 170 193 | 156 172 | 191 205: -0.3 mm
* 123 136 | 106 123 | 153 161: 0.3 mm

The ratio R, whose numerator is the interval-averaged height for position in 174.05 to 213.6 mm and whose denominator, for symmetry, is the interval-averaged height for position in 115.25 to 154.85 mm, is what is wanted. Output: 1.10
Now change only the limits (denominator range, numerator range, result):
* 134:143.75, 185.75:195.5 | 1.14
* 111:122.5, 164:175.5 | 1.07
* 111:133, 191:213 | 1.06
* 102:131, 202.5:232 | 1.05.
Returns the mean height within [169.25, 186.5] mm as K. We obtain 106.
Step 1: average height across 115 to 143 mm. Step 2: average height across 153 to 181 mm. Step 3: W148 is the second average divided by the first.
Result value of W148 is 1.08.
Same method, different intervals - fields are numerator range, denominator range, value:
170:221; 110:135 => 1.07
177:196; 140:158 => 1.16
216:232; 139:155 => 1.15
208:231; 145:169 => 1.05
